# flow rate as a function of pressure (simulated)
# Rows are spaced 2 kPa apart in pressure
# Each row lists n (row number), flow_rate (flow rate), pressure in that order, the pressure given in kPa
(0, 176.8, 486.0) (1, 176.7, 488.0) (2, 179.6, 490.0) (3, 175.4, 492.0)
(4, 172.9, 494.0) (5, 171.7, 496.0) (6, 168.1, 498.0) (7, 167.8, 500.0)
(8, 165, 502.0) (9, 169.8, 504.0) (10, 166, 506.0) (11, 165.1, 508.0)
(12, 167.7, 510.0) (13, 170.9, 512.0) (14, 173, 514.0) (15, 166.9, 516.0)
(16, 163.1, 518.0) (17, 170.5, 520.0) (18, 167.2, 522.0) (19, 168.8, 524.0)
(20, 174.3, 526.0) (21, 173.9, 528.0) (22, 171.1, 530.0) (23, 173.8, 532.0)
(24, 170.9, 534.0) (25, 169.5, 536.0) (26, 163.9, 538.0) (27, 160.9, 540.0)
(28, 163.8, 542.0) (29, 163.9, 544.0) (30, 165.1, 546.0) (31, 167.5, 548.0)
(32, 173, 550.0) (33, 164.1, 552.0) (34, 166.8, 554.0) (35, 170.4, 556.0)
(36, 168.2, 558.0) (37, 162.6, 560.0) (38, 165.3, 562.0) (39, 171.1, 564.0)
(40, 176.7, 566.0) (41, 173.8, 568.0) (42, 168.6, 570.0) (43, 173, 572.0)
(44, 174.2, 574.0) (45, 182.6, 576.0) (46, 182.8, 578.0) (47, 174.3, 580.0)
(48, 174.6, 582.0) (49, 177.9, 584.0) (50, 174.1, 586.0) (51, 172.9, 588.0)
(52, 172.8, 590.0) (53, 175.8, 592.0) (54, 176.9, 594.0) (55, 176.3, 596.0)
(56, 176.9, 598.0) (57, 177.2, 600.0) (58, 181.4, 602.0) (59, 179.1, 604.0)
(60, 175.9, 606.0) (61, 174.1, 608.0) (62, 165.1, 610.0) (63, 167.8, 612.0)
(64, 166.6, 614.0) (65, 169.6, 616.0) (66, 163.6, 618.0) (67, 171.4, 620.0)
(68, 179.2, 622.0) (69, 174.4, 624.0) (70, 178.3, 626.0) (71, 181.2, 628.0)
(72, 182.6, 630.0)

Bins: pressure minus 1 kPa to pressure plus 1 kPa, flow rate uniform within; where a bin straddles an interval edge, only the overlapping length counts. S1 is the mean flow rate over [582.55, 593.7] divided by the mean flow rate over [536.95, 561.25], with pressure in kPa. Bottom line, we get 1.1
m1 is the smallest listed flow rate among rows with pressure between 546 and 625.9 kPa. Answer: 162.6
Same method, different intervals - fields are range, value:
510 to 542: 160.9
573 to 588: 172.9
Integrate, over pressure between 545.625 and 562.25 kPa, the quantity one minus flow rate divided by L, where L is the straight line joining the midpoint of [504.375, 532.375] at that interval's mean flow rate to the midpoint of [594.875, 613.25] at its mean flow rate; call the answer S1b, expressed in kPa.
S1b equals 0.43 kPa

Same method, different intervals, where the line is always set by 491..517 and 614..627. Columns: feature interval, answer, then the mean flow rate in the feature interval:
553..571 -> 0.2 kPa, 169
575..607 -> -1.0 kPa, 177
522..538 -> -0.1 kPa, 171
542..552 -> 0.2 kPa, 167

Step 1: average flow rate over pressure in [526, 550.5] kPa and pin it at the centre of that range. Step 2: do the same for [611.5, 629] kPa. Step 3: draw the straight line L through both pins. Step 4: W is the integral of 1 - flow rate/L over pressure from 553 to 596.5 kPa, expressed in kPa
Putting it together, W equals -0.8 kPa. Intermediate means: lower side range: 168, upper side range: 173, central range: 173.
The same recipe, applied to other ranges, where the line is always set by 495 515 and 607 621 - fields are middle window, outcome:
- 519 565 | 0.1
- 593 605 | -0.7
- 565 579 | -0.6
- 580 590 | -0.4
